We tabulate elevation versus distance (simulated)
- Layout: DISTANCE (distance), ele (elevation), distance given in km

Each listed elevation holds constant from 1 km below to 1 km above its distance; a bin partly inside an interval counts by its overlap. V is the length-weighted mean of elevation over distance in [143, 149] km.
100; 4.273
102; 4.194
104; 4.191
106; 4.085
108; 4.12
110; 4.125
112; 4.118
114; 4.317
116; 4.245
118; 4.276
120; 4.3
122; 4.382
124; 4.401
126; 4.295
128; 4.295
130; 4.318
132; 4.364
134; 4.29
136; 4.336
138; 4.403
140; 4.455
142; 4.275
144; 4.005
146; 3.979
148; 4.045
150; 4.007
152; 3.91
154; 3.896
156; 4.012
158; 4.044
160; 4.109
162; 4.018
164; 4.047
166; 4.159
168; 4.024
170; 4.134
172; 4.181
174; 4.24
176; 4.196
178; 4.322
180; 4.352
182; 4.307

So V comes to 4.01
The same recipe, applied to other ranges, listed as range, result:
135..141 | 4.4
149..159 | 3.97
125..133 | 4.32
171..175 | 4.21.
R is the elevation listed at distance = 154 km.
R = 3.896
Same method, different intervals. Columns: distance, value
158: 4.044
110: 4.125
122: 4.382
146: 3.979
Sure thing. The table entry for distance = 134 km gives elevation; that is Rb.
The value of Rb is 4.29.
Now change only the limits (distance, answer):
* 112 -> 4.118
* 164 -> 4.047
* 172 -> 4.181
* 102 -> 4.194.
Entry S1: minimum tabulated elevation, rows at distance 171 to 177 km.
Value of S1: 4.181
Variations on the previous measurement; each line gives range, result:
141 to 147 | 3.979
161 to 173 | 4.018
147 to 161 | 3.896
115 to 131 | 4.245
